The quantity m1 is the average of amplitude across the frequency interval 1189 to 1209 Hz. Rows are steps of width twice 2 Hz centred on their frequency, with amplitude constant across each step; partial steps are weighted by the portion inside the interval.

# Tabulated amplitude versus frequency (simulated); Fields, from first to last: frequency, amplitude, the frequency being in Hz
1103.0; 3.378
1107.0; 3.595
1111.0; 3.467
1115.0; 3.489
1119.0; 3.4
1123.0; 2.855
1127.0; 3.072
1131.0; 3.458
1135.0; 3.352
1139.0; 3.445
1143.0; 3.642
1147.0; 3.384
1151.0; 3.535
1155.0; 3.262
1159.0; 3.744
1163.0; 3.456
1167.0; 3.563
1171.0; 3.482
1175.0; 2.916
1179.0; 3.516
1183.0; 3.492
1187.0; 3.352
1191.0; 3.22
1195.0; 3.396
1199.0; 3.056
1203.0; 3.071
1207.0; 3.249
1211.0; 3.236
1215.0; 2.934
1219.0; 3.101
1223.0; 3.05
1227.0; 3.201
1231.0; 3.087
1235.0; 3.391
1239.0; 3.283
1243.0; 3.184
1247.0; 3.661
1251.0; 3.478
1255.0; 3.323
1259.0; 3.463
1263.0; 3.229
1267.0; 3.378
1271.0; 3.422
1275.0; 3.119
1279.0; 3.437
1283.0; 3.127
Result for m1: 3.2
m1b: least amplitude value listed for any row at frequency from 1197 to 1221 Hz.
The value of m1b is 2.934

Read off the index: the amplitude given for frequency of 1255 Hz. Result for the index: 3.323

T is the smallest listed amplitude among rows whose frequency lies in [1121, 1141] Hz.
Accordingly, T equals 2.855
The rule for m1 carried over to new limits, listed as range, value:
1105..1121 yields 3.49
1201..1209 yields 3.16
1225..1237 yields 3.23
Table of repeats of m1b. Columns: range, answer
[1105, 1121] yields 3.4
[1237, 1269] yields 3.184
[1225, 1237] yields 3.087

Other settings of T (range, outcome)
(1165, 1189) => 2.916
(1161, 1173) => 3.456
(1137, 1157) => 3.262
